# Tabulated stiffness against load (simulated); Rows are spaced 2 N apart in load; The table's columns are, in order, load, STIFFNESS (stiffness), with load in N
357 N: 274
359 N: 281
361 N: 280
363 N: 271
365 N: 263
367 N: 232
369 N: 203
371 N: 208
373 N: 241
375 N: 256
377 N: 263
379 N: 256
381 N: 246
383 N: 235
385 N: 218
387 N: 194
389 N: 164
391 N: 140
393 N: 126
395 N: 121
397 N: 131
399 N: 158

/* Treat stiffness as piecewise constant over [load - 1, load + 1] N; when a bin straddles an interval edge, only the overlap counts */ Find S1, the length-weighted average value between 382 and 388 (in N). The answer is 216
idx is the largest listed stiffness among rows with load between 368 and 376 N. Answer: 256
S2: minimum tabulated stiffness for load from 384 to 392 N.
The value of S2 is 140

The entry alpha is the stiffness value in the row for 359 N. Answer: 281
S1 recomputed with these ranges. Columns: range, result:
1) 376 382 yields 255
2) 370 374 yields 224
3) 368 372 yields 206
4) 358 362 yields 280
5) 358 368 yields 265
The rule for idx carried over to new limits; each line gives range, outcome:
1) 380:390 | 246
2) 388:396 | 164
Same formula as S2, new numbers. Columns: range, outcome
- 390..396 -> 121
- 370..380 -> 208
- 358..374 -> 203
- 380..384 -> 235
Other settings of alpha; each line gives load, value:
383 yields 235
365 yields 263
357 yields 274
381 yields 246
